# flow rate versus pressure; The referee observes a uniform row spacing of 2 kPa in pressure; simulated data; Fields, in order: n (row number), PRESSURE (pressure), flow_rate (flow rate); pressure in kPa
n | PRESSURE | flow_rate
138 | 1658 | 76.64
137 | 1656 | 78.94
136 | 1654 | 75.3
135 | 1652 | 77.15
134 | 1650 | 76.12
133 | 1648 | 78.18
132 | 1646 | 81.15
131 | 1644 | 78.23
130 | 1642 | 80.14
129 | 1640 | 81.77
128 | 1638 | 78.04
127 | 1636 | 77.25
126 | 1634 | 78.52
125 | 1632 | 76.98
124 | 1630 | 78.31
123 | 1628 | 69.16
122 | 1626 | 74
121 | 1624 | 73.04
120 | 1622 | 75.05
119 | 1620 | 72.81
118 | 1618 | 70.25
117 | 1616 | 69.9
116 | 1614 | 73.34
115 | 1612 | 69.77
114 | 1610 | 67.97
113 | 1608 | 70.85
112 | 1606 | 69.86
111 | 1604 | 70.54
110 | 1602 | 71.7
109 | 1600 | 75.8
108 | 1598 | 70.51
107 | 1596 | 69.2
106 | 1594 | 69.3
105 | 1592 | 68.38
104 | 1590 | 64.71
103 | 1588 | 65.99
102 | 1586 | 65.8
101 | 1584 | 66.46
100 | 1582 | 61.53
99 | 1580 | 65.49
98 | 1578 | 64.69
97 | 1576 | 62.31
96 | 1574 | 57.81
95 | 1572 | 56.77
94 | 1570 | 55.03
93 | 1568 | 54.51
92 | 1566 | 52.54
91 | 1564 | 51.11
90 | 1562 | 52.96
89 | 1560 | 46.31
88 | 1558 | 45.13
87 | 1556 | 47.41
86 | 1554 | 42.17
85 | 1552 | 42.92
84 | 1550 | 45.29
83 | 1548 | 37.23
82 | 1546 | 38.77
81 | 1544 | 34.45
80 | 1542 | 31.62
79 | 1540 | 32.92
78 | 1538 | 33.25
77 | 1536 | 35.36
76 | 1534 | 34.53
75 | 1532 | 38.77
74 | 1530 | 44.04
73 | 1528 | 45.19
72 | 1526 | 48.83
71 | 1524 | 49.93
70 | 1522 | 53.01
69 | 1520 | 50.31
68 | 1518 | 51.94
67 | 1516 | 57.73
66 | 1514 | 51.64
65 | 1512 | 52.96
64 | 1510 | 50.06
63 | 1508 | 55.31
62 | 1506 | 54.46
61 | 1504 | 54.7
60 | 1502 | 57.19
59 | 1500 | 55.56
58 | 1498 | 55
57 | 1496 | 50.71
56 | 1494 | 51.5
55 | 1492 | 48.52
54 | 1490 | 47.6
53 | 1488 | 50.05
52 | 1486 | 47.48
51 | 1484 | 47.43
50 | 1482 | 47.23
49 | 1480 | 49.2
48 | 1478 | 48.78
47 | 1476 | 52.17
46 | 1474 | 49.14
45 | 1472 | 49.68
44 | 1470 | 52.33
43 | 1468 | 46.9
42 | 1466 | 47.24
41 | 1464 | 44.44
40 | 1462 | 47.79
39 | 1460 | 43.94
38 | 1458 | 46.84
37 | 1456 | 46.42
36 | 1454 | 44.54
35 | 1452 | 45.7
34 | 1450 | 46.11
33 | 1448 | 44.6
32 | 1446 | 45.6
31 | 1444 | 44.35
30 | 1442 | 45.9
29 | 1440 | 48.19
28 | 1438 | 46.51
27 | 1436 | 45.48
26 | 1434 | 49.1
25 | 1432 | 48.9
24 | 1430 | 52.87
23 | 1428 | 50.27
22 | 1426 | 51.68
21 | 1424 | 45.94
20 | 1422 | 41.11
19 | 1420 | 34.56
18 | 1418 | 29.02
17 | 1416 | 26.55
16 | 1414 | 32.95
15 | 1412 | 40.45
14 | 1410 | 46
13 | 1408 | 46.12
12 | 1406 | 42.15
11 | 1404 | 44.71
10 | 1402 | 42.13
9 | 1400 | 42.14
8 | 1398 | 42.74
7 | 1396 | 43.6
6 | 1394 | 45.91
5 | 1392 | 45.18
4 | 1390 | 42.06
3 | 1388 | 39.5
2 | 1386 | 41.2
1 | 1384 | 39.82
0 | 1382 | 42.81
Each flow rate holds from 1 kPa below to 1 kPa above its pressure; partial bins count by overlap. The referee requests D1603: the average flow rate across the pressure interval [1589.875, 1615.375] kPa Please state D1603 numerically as 70.3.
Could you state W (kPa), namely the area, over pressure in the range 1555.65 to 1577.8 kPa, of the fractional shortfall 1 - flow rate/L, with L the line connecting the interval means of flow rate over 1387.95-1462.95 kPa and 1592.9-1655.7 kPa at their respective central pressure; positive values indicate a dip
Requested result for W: 4.08 kPa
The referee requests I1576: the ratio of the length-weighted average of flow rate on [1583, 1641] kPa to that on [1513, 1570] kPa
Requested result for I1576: 1.60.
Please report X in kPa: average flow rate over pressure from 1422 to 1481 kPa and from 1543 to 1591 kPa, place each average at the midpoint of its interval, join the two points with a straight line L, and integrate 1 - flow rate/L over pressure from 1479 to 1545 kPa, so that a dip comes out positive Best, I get 3.7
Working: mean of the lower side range 47.5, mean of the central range 47.5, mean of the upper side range 53.2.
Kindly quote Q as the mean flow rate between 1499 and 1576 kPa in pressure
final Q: 47.6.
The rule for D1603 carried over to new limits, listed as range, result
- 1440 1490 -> 47.3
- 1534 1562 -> 39.8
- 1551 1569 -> 48.3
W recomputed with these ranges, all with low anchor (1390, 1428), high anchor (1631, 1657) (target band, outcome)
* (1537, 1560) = 8.7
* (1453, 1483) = 1.8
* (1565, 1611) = 3.0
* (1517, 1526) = 1.2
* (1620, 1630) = 0.3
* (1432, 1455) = 0.4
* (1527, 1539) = 4.4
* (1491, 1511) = 0.9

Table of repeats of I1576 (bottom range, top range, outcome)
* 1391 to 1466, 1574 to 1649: 1.62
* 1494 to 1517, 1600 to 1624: 1.32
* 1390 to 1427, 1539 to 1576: 1.12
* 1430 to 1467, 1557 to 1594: 1.27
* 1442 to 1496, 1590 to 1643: 1.54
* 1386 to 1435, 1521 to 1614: 1.28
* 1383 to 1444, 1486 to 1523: 1.22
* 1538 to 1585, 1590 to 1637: 1.46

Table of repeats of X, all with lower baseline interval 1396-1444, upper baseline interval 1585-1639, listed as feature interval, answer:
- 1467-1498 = 1.8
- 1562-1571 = 1.6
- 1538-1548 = 4.4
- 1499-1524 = 1.4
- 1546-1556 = 3.3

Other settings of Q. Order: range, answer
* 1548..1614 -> 60.5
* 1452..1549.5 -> 47.2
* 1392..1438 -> 43.1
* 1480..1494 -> 48.4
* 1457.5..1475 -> 47.6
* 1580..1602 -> 67.8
